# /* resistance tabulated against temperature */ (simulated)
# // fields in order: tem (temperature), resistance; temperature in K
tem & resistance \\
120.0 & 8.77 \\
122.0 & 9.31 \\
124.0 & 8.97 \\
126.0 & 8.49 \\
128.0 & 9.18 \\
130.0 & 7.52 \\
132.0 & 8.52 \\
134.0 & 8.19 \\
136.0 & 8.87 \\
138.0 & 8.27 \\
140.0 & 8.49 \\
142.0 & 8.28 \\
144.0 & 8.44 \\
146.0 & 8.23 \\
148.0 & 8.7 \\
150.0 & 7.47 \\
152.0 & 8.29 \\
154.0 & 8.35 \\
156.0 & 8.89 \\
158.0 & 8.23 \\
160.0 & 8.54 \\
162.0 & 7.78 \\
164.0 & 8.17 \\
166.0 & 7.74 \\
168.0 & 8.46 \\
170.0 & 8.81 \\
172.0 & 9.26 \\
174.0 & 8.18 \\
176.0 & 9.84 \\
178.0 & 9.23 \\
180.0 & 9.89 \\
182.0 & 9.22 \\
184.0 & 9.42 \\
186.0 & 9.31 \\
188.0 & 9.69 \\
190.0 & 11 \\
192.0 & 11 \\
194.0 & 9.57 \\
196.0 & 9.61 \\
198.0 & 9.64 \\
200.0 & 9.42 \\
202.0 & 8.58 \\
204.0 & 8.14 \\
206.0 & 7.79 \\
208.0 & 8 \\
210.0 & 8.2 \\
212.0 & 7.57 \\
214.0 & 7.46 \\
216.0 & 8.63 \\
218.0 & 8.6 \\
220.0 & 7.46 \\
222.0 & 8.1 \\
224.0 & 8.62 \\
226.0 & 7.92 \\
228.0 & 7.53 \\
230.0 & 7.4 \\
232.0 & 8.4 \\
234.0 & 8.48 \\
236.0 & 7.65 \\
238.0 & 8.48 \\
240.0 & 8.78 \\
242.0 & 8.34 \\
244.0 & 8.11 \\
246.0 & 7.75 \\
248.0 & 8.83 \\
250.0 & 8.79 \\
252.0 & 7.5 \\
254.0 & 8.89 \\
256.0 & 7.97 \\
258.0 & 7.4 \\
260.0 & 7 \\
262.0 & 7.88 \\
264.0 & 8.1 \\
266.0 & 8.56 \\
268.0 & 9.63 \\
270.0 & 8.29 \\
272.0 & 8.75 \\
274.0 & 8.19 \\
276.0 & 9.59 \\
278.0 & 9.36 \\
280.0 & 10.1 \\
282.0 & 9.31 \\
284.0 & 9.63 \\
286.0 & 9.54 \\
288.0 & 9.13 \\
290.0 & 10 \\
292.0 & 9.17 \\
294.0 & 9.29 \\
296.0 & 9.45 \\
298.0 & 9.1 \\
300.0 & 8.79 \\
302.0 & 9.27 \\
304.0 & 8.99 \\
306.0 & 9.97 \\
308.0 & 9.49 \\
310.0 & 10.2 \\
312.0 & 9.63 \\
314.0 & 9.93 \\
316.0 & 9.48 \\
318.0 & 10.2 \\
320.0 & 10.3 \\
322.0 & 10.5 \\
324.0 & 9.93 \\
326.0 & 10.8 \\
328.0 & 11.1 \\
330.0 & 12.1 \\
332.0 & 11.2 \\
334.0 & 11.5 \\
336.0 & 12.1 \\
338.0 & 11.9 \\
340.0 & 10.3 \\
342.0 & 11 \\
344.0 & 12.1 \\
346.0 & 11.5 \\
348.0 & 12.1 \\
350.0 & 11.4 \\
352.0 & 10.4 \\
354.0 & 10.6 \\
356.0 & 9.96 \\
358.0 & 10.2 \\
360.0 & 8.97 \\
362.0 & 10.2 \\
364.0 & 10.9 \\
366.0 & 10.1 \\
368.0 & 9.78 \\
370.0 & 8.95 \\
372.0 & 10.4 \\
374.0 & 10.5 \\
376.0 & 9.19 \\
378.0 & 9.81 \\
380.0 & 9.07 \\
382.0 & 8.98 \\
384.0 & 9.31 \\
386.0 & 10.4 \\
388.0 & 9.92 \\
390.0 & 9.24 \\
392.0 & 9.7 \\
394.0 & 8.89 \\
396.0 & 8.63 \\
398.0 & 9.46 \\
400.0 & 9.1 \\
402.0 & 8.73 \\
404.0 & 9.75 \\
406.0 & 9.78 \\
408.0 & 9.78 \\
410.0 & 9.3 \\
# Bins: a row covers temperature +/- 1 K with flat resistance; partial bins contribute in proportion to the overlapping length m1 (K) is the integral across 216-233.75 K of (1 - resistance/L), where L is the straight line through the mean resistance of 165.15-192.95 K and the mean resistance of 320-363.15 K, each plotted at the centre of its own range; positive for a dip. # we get 3.16 K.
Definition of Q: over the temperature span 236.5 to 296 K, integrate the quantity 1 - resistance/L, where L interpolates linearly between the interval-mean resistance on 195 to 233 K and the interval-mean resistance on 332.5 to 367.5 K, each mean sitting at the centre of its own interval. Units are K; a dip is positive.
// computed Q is 3.7 K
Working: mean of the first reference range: 8.27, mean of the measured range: 8.71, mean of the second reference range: 10.9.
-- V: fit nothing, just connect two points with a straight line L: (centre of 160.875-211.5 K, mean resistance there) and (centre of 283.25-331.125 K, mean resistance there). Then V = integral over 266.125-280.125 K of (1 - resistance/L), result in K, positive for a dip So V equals 0.8 K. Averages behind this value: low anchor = 9.02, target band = 9.03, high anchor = 9.84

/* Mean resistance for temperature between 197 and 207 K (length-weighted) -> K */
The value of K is 8.71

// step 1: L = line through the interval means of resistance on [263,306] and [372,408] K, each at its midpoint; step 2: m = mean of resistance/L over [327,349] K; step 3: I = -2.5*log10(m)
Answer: -0.23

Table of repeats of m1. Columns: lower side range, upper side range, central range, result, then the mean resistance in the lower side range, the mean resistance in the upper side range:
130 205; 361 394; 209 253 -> 4.81 K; 8.84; 9.75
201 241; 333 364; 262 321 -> 2.05 K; 8.09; 10.9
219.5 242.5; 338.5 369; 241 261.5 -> 1.12 K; 8.11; 10.7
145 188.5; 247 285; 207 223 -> 1.22 K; 8.7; 8.62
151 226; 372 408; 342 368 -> -3.69 K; 8.76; 9.48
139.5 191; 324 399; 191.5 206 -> -0.36 K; 8.77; 10.3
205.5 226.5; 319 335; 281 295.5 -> 0.70 K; 8.04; 10.9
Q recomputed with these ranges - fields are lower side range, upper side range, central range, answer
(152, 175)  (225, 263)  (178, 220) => -3.84 K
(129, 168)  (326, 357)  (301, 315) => 1.44 K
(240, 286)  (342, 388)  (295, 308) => -0.11 K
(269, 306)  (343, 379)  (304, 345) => -3.41 K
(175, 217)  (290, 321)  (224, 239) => 2.00 K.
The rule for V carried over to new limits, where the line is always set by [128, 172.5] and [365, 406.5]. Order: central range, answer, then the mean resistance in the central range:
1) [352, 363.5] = -0.85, 10.1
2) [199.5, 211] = 0.41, 8.31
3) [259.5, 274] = 0.93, 8.35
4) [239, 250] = 0.51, 8.4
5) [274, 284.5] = -0.56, 9.46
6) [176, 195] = -2.88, 9.82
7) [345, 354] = -1.87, 11.3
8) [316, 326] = -1.12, 10.2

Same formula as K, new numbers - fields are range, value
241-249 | 8.26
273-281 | 9.31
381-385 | 9.14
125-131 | 8.4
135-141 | 8.54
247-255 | 8.5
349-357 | 10.6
